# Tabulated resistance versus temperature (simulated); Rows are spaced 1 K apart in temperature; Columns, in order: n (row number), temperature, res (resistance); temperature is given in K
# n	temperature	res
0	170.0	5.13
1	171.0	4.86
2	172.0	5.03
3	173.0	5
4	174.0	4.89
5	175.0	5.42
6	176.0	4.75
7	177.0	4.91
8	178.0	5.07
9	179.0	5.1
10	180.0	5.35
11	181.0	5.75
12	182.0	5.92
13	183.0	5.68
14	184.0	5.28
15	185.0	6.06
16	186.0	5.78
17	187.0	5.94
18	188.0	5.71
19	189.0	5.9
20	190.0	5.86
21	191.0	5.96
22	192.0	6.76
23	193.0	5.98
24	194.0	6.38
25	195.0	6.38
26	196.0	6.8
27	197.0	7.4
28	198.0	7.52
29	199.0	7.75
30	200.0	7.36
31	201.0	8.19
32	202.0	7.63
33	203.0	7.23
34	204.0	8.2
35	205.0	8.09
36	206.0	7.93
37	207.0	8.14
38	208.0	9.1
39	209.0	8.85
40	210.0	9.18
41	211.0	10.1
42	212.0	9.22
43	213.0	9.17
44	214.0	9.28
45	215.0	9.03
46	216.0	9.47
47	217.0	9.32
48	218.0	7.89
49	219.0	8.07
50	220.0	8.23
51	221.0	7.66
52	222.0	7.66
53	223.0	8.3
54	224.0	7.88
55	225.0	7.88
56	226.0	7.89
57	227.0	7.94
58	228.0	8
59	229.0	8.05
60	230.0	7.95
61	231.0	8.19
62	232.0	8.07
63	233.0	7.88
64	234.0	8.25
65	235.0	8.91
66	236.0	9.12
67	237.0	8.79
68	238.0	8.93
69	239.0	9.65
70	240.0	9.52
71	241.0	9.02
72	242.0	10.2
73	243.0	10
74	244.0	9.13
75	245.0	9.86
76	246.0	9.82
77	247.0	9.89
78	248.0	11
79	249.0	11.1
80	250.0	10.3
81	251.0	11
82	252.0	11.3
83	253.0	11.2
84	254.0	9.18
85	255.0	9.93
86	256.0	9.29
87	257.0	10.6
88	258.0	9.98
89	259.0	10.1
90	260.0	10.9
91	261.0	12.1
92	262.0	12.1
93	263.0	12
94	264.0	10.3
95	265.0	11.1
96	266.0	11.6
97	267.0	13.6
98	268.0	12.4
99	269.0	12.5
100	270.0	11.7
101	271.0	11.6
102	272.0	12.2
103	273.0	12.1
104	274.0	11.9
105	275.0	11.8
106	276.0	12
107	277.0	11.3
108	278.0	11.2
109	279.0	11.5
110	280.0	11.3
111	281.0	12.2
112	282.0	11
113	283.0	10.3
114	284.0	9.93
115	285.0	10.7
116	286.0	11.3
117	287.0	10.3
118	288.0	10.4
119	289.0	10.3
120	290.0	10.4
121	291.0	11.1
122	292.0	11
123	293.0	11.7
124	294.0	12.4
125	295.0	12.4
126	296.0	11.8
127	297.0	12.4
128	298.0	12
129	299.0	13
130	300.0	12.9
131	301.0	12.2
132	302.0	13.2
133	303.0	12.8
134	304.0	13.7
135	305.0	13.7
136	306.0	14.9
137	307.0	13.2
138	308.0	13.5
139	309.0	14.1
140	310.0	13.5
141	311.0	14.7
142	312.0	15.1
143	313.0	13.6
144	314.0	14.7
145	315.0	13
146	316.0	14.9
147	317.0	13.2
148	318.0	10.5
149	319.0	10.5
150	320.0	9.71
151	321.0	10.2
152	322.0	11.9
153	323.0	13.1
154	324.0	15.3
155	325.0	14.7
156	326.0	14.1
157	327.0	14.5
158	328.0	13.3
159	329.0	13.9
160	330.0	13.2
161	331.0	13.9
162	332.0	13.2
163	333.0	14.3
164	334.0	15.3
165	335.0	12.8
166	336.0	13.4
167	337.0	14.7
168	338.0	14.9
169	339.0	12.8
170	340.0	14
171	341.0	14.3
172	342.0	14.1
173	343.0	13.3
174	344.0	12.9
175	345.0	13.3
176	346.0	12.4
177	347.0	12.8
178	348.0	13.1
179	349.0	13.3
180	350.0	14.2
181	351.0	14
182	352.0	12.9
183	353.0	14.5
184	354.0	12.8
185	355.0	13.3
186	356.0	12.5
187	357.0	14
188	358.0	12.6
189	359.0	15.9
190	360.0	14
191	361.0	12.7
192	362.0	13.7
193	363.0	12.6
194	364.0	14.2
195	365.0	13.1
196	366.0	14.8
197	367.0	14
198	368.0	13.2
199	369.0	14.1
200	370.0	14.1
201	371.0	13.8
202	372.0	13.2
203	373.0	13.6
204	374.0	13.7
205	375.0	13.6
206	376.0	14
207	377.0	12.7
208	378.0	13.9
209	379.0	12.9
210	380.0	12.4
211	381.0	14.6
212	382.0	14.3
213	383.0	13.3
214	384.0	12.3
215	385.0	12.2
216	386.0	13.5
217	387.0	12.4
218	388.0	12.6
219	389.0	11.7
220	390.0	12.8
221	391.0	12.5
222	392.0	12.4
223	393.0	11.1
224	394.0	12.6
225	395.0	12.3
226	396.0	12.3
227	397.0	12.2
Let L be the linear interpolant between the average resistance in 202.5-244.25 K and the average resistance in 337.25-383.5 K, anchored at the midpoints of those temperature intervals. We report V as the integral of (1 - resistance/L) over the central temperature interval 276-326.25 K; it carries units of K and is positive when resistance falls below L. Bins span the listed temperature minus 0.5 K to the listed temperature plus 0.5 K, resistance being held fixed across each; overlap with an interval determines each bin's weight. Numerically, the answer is -3.9 K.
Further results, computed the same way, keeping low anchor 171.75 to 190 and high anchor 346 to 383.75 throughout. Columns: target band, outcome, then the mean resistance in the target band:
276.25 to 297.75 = -2.32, 11.2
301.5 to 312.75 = -2.90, 13.8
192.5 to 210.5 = -3.71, 7.67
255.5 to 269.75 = -3.59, 11.3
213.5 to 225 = -2.09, 8.41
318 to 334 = -1.61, 13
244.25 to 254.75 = -2.43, 10.4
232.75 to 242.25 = -1.30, 9.03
